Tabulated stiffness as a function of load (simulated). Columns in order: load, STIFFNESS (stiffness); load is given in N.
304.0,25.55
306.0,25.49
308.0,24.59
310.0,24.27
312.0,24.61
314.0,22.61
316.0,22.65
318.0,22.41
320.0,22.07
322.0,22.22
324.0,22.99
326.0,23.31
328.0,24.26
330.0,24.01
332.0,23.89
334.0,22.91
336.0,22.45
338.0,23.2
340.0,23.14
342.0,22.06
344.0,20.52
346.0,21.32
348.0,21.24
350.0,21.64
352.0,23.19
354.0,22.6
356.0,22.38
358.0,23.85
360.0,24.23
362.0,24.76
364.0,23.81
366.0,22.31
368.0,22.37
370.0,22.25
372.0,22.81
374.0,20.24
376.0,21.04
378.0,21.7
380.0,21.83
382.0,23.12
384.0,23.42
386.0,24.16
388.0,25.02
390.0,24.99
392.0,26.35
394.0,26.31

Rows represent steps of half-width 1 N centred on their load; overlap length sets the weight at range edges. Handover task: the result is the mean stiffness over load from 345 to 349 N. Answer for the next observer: 21.3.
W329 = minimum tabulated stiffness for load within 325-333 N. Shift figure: 23.31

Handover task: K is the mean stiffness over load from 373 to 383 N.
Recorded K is 21.6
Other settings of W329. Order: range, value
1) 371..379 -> 20.24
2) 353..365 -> 22.38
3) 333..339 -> 22.45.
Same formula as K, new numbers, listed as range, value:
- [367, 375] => 21.9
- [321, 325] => 22.6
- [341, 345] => 21.3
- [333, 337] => 22.7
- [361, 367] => 23.6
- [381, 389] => 23.9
